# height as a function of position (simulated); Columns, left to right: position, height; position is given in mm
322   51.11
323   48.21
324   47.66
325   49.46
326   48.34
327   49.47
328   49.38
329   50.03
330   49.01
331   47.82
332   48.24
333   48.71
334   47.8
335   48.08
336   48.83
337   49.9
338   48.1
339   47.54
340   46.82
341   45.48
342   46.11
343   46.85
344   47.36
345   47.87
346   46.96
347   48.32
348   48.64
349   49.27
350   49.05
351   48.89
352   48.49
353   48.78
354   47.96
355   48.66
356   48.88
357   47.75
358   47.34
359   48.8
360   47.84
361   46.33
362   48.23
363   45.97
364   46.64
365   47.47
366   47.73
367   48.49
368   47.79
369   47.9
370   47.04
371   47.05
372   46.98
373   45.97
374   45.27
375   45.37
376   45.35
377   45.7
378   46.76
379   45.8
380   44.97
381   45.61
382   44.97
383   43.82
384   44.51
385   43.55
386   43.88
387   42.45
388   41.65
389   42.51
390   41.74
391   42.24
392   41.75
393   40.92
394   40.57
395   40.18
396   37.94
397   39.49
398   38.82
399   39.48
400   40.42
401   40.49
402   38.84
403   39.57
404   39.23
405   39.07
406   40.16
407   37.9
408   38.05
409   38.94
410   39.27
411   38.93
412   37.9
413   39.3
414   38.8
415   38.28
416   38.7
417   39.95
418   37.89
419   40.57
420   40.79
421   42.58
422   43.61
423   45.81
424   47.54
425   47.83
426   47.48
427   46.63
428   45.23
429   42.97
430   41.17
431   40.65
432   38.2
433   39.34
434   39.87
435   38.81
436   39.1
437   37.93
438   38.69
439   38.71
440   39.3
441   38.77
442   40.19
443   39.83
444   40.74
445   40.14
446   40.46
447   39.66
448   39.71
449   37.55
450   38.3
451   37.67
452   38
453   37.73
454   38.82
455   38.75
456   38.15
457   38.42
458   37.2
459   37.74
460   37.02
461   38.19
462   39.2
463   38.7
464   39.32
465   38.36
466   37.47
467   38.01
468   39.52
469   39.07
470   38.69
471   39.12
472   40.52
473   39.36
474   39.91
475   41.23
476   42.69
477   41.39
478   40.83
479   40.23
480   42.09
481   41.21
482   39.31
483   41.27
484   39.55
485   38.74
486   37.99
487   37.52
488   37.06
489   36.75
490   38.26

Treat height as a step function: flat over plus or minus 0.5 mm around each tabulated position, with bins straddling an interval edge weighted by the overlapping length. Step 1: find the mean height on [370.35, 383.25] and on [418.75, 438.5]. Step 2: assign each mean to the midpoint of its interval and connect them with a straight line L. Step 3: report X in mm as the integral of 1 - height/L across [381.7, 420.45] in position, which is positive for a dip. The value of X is 3.3 mm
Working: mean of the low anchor 45.7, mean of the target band 40.3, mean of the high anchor 42.3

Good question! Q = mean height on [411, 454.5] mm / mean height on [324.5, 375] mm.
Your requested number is 0.85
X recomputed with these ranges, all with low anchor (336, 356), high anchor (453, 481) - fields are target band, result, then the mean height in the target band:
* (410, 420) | 0.93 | 39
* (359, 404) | 1.46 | 44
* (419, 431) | -0.58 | 44.4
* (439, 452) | 0.49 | 39.3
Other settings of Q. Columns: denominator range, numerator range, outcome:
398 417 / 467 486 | 1.03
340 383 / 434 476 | 0.83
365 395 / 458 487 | 0.88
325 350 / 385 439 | 0.85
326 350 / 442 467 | 0.80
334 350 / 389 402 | 0.84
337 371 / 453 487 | 0.82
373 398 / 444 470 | 0.89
